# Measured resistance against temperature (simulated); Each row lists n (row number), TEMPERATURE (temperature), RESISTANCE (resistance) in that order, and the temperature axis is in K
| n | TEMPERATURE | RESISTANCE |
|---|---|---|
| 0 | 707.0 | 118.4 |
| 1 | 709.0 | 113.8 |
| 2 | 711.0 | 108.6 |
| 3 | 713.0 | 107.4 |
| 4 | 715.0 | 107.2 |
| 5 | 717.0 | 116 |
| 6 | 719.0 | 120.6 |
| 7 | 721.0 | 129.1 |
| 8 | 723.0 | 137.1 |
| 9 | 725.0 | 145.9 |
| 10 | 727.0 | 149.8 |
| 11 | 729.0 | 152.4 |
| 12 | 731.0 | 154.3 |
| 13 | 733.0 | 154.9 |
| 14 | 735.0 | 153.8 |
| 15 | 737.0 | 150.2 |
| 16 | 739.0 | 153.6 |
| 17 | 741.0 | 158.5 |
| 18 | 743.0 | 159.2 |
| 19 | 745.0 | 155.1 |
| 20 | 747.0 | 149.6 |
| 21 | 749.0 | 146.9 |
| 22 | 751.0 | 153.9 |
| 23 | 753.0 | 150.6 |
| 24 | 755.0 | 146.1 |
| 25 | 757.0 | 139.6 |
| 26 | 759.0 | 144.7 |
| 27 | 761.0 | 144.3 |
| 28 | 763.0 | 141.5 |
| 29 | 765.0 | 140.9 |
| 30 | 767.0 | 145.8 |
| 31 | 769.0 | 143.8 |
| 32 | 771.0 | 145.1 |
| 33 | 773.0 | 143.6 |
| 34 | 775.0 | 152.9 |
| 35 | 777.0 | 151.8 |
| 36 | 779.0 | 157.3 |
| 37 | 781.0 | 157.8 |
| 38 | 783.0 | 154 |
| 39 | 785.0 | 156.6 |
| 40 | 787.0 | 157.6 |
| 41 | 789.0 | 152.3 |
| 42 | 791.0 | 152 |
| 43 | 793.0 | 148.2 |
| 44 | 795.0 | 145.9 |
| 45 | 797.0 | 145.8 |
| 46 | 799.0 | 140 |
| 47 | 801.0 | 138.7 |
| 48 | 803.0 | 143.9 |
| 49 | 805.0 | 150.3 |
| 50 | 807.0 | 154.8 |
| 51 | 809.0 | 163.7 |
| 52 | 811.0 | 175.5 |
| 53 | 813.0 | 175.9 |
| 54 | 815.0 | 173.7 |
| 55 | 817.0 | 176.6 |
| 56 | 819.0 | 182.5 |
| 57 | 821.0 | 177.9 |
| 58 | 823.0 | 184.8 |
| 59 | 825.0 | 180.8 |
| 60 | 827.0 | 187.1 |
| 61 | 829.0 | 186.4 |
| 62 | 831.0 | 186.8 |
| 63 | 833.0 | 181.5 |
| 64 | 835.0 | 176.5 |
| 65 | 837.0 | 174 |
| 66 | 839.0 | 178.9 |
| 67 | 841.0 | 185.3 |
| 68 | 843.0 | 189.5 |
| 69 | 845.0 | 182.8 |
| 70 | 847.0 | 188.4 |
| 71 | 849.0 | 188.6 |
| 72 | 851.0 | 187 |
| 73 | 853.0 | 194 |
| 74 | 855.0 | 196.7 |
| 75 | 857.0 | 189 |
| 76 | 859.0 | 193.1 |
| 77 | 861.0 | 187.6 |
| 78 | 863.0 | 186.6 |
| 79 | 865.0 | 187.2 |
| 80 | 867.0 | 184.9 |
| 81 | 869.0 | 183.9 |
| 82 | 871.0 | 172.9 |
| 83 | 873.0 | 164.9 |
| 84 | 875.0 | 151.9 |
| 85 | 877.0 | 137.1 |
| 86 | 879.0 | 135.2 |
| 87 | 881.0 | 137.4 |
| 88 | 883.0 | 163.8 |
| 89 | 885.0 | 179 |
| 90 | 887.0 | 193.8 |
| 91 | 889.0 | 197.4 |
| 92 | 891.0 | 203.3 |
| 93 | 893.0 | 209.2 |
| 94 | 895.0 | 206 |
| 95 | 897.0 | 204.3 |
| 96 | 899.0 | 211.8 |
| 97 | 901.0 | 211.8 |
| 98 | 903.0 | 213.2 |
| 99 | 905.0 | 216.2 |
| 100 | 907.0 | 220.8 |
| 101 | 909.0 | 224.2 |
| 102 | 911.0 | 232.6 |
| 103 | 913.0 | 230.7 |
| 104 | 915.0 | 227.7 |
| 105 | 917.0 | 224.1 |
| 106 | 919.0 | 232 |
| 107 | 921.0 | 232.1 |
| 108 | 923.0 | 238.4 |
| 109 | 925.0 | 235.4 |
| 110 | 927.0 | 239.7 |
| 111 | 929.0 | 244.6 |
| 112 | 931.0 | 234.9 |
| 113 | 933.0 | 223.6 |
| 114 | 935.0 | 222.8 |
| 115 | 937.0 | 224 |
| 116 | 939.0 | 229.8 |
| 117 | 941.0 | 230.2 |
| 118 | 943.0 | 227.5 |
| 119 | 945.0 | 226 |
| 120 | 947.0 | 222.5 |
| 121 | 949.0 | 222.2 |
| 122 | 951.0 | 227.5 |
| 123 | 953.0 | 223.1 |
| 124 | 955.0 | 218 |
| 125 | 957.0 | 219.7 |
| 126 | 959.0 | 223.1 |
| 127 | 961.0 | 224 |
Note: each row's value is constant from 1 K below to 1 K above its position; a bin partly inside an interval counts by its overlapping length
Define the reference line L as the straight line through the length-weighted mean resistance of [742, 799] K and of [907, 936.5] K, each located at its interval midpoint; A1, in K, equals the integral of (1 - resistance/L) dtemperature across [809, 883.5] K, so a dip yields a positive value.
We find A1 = 4.4 K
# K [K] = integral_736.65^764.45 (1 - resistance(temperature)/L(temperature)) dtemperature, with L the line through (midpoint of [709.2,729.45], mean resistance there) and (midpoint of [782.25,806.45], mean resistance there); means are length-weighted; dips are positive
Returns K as -2.9 K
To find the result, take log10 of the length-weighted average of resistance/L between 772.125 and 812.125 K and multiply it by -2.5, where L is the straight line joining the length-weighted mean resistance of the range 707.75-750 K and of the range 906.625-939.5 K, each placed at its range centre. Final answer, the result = 0.11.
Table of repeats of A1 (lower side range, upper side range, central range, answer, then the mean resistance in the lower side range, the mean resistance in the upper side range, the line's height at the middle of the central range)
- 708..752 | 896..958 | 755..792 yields 2.3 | 140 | 226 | 159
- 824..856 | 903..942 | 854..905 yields 5.4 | 185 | 229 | 206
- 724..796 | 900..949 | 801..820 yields 1.0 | 150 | 228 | 174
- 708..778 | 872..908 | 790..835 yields -0.8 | 142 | 187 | 163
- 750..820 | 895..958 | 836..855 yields -0.2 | 153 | 225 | 184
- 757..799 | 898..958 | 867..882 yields 3.1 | 149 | 226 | 199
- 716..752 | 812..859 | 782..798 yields 1.5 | 147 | 184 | 167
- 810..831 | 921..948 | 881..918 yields 1.4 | 180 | 231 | 215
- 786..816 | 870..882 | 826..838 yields -2.3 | 155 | 150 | 153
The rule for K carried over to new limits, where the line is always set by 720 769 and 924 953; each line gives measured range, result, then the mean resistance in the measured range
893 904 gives 0.16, 209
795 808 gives 1.99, 146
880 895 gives 1.67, 185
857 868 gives 0.52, 188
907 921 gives -0.60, 228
